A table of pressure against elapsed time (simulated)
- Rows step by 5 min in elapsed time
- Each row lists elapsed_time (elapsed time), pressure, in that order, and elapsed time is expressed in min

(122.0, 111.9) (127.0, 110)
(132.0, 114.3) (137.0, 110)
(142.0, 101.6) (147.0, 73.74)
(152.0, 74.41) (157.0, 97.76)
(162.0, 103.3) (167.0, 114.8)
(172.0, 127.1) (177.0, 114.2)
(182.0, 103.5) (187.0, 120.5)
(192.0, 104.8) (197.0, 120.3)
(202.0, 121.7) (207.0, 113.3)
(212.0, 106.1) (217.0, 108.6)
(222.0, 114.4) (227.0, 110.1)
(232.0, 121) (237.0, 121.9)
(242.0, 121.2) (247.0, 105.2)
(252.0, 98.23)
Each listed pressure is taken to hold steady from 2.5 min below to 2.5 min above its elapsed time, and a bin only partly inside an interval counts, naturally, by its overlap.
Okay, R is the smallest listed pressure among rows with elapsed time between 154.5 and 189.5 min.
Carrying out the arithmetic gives 97.76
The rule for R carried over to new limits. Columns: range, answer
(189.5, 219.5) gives 104.8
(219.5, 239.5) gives 110.1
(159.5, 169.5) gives 103.3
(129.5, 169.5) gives 73.74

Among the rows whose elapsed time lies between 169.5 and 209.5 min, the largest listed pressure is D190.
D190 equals 127.1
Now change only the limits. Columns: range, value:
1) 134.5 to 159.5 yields 110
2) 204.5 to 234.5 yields 121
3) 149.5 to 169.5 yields 114.8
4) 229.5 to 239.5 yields 121.9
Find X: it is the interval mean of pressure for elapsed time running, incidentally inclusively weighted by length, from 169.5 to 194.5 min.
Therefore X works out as 114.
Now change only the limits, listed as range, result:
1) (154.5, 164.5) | 101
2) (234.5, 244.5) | 122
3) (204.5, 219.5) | 109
